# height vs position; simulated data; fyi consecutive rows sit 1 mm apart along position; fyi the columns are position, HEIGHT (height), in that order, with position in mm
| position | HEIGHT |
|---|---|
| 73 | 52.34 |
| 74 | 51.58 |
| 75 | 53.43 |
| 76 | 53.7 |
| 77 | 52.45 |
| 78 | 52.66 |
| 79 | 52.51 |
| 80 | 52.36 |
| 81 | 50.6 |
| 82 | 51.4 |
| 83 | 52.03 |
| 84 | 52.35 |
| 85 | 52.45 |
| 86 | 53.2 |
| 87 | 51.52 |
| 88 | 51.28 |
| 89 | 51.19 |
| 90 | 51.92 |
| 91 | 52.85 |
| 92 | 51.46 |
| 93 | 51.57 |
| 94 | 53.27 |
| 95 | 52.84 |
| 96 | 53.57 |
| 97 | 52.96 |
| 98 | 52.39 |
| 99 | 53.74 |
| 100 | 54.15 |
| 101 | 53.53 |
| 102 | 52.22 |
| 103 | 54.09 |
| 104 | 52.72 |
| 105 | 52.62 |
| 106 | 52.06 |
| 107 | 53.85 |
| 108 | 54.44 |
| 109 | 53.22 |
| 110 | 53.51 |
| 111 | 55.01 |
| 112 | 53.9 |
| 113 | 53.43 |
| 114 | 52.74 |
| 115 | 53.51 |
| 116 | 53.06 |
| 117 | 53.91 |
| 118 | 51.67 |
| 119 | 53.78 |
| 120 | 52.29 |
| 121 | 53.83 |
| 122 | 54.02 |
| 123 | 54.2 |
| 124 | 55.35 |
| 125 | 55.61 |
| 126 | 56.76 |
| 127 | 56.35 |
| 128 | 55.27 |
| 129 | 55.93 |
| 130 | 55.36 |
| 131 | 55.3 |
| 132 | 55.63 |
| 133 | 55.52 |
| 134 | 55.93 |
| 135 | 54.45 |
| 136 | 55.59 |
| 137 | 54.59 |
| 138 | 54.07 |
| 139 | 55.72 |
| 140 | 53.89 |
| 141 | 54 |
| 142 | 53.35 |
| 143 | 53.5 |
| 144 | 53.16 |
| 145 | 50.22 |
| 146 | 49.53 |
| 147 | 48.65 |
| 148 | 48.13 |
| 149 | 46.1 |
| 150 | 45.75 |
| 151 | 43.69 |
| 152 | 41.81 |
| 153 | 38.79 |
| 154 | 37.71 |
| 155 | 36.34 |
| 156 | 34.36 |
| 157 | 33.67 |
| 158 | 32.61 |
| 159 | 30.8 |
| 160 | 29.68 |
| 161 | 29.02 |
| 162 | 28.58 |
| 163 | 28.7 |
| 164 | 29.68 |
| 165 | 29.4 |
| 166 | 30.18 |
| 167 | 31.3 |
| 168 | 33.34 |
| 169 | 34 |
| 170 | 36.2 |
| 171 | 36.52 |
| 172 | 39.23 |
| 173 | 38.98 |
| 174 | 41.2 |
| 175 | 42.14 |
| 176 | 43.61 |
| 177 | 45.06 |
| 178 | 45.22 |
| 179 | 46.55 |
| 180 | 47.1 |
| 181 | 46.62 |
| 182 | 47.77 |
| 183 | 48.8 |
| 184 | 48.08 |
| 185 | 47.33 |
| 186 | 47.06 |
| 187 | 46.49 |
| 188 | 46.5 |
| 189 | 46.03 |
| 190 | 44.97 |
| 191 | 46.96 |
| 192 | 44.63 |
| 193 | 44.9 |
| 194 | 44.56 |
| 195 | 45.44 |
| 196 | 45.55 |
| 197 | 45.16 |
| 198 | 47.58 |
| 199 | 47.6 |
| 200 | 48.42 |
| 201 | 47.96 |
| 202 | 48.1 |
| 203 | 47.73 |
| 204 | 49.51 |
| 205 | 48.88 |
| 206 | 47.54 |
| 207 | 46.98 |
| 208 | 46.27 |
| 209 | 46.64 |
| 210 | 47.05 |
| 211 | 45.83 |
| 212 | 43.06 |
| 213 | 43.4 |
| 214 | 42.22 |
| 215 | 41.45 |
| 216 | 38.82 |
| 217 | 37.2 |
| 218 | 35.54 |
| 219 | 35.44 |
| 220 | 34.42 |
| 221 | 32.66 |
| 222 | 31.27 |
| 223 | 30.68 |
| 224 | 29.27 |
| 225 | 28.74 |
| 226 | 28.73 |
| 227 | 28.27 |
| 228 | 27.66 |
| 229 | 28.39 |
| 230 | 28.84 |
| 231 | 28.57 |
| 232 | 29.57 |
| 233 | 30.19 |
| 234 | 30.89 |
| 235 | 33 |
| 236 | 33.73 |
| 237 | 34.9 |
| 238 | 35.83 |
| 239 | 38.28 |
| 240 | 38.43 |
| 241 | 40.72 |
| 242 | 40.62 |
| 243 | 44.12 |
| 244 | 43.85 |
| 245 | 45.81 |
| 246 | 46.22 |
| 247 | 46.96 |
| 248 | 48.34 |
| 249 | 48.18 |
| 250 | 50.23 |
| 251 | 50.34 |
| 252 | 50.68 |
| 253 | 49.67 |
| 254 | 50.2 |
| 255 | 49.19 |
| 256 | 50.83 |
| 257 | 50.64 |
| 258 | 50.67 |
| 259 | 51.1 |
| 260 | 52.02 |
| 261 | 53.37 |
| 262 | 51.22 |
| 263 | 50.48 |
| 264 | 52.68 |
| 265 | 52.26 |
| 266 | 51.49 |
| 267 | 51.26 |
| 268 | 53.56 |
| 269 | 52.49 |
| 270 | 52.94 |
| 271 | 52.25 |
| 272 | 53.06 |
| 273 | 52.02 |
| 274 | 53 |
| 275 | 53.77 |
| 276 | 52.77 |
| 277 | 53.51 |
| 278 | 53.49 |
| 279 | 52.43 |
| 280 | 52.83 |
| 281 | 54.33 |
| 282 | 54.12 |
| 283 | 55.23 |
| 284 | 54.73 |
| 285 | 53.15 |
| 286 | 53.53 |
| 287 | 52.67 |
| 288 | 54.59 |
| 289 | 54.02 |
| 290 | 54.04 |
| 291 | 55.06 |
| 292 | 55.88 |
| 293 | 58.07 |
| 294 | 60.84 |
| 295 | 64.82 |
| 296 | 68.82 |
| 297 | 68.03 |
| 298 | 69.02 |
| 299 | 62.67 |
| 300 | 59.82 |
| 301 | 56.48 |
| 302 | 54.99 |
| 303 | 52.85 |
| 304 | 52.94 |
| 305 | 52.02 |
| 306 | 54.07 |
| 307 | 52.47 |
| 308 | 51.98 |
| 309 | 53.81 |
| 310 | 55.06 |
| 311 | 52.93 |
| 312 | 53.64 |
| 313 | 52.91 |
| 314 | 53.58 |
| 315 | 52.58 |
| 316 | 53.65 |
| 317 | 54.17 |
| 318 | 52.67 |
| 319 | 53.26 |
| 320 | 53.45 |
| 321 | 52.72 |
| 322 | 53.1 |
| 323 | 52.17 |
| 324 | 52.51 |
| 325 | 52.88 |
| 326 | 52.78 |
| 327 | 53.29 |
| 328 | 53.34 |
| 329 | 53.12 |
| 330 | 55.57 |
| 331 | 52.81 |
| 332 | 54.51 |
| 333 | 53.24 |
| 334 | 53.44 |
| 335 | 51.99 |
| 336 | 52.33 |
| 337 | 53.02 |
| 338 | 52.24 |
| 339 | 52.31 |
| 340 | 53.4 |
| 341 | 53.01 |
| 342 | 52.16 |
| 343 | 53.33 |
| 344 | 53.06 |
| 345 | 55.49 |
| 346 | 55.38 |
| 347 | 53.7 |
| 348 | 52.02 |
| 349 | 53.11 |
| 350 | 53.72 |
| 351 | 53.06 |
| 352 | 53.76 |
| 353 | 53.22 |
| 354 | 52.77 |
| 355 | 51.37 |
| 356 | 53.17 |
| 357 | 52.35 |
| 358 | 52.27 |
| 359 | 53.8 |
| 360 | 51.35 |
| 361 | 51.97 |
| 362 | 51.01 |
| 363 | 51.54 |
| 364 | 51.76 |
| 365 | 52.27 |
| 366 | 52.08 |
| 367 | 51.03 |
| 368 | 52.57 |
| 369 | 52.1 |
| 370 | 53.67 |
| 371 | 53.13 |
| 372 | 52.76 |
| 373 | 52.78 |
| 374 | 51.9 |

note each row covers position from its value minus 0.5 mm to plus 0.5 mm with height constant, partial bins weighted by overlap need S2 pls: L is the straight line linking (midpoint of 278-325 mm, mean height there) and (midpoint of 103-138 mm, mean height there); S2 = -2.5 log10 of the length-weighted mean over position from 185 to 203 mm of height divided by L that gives 0.18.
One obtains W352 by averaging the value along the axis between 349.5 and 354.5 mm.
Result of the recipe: 53.3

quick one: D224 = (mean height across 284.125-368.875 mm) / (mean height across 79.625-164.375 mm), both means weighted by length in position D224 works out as 1.08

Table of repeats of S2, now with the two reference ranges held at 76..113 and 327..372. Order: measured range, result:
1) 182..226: 0.218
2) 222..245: 0.492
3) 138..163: 0.227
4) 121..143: -0.046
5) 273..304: -0.073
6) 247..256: 0.070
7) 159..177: 0.464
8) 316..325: -0.004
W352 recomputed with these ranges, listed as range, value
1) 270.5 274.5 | 52.6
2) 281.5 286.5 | 54.2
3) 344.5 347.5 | 54.9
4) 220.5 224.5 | 31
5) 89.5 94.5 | 52.2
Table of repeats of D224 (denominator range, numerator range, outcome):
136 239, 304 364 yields 1.29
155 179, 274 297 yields 1.58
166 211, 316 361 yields 1.19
